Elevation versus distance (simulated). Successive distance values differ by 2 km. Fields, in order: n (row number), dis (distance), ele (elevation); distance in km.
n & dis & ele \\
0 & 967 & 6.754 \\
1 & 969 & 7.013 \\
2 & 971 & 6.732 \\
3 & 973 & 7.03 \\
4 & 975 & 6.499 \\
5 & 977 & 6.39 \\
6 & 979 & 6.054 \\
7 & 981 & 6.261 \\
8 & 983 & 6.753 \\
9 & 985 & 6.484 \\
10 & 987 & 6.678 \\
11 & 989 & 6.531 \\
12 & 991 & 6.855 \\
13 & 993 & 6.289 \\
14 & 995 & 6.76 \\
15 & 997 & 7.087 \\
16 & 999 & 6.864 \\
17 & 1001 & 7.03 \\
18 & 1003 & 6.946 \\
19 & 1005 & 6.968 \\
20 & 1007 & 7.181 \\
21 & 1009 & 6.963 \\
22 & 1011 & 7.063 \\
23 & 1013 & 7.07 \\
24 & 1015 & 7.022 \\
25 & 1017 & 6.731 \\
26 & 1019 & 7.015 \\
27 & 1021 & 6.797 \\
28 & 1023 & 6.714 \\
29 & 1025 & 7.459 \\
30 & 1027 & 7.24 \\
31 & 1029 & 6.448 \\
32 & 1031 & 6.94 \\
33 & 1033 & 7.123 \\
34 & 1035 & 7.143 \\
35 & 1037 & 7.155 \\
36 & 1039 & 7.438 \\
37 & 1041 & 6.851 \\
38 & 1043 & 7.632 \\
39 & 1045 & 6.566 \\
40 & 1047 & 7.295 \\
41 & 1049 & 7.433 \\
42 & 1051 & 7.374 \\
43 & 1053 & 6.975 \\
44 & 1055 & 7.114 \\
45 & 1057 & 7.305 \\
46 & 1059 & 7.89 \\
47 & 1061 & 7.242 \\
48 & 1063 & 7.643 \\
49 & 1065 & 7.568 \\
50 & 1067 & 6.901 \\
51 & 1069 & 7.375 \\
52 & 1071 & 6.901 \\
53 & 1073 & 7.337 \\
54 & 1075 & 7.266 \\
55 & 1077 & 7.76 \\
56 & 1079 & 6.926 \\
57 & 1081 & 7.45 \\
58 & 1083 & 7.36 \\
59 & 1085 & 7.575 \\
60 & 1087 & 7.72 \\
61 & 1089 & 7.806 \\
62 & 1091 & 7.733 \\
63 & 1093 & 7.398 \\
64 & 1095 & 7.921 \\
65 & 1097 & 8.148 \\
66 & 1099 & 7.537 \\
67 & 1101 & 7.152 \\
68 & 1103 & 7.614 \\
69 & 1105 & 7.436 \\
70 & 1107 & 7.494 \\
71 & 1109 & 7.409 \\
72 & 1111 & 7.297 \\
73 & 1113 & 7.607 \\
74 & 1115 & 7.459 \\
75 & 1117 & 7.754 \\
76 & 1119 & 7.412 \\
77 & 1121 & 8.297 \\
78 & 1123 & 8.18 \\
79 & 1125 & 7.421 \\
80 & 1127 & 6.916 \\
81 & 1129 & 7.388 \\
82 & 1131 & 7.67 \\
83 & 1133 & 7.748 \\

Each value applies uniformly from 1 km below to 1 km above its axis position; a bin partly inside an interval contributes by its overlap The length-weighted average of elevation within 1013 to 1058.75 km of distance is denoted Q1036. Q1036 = 7.09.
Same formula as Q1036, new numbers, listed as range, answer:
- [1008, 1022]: 6.95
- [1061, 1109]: 7.47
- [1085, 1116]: 7.58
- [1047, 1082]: 7.32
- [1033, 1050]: 7.19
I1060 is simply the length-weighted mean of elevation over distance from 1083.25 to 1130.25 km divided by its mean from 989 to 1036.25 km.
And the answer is 1.09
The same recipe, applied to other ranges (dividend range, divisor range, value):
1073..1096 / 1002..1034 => 1.08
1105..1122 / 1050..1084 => 1.04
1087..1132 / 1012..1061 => 1.07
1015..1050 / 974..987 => 1.10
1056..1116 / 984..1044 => 1.08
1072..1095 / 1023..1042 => 1.06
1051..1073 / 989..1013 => 1.06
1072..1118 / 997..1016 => 1.07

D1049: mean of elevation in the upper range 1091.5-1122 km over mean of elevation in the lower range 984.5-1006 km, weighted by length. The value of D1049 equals 1.12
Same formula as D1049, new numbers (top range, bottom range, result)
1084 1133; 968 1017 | 1.12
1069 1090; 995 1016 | 1.06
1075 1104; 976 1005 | 1.14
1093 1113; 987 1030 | 1.09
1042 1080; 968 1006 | 1.09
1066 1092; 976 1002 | 1.12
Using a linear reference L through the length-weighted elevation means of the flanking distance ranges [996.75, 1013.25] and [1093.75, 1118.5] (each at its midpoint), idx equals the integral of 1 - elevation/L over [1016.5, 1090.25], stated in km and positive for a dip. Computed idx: 0.4 km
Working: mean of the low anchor 7.01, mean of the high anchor 7.56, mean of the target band 7.23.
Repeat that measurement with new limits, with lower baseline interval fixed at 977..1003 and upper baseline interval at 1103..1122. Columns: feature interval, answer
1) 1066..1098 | -0.6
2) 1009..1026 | -0.3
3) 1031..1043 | -0.3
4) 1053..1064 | -0.4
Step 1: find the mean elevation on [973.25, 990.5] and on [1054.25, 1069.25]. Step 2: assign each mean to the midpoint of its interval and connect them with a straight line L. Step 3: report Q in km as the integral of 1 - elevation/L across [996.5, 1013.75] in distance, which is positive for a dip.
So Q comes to -0.7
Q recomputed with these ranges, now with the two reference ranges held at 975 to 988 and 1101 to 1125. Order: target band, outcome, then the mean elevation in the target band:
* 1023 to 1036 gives -0.3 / 7.03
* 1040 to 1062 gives -0.6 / 7.24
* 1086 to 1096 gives -0.4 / 7.72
